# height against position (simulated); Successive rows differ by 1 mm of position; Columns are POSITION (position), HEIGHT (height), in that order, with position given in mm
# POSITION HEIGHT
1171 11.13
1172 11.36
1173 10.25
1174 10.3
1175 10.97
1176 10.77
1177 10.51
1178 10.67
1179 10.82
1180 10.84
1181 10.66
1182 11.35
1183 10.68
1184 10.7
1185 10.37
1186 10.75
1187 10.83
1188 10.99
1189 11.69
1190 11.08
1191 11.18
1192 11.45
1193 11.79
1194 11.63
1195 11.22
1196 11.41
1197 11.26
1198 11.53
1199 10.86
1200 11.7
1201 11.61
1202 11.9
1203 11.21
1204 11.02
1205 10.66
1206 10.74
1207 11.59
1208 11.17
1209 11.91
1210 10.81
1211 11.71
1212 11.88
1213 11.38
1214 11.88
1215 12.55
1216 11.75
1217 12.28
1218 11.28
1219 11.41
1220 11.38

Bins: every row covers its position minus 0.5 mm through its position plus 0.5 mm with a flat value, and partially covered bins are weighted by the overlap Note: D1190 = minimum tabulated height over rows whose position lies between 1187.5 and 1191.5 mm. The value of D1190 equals 10.99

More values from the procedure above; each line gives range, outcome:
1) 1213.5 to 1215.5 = 11.88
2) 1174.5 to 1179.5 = 10.51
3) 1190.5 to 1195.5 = 11.18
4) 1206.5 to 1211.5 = 10.81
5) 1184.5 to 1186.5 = 10.37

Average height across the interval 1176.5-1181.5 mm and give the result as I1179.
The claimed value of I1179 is 10.7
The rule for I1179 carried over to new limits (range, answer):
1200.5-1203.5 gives 11.6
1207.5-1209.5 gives 11.5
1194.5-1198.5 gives 11.4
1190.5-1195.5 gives 11.5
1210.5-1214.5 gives 11.7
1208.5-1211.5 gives 11.5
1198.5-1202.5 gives 11.5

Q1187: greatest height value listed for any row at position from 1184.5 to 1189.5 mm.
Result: 11.69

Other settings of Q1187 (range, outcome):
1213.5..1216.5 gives 12.55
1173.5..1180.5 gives 10.97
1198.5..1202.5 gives 11.9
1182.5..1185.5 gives 10.7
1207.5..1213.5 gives 11.91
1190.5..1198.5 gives 11.79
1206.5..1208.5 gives 11.59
